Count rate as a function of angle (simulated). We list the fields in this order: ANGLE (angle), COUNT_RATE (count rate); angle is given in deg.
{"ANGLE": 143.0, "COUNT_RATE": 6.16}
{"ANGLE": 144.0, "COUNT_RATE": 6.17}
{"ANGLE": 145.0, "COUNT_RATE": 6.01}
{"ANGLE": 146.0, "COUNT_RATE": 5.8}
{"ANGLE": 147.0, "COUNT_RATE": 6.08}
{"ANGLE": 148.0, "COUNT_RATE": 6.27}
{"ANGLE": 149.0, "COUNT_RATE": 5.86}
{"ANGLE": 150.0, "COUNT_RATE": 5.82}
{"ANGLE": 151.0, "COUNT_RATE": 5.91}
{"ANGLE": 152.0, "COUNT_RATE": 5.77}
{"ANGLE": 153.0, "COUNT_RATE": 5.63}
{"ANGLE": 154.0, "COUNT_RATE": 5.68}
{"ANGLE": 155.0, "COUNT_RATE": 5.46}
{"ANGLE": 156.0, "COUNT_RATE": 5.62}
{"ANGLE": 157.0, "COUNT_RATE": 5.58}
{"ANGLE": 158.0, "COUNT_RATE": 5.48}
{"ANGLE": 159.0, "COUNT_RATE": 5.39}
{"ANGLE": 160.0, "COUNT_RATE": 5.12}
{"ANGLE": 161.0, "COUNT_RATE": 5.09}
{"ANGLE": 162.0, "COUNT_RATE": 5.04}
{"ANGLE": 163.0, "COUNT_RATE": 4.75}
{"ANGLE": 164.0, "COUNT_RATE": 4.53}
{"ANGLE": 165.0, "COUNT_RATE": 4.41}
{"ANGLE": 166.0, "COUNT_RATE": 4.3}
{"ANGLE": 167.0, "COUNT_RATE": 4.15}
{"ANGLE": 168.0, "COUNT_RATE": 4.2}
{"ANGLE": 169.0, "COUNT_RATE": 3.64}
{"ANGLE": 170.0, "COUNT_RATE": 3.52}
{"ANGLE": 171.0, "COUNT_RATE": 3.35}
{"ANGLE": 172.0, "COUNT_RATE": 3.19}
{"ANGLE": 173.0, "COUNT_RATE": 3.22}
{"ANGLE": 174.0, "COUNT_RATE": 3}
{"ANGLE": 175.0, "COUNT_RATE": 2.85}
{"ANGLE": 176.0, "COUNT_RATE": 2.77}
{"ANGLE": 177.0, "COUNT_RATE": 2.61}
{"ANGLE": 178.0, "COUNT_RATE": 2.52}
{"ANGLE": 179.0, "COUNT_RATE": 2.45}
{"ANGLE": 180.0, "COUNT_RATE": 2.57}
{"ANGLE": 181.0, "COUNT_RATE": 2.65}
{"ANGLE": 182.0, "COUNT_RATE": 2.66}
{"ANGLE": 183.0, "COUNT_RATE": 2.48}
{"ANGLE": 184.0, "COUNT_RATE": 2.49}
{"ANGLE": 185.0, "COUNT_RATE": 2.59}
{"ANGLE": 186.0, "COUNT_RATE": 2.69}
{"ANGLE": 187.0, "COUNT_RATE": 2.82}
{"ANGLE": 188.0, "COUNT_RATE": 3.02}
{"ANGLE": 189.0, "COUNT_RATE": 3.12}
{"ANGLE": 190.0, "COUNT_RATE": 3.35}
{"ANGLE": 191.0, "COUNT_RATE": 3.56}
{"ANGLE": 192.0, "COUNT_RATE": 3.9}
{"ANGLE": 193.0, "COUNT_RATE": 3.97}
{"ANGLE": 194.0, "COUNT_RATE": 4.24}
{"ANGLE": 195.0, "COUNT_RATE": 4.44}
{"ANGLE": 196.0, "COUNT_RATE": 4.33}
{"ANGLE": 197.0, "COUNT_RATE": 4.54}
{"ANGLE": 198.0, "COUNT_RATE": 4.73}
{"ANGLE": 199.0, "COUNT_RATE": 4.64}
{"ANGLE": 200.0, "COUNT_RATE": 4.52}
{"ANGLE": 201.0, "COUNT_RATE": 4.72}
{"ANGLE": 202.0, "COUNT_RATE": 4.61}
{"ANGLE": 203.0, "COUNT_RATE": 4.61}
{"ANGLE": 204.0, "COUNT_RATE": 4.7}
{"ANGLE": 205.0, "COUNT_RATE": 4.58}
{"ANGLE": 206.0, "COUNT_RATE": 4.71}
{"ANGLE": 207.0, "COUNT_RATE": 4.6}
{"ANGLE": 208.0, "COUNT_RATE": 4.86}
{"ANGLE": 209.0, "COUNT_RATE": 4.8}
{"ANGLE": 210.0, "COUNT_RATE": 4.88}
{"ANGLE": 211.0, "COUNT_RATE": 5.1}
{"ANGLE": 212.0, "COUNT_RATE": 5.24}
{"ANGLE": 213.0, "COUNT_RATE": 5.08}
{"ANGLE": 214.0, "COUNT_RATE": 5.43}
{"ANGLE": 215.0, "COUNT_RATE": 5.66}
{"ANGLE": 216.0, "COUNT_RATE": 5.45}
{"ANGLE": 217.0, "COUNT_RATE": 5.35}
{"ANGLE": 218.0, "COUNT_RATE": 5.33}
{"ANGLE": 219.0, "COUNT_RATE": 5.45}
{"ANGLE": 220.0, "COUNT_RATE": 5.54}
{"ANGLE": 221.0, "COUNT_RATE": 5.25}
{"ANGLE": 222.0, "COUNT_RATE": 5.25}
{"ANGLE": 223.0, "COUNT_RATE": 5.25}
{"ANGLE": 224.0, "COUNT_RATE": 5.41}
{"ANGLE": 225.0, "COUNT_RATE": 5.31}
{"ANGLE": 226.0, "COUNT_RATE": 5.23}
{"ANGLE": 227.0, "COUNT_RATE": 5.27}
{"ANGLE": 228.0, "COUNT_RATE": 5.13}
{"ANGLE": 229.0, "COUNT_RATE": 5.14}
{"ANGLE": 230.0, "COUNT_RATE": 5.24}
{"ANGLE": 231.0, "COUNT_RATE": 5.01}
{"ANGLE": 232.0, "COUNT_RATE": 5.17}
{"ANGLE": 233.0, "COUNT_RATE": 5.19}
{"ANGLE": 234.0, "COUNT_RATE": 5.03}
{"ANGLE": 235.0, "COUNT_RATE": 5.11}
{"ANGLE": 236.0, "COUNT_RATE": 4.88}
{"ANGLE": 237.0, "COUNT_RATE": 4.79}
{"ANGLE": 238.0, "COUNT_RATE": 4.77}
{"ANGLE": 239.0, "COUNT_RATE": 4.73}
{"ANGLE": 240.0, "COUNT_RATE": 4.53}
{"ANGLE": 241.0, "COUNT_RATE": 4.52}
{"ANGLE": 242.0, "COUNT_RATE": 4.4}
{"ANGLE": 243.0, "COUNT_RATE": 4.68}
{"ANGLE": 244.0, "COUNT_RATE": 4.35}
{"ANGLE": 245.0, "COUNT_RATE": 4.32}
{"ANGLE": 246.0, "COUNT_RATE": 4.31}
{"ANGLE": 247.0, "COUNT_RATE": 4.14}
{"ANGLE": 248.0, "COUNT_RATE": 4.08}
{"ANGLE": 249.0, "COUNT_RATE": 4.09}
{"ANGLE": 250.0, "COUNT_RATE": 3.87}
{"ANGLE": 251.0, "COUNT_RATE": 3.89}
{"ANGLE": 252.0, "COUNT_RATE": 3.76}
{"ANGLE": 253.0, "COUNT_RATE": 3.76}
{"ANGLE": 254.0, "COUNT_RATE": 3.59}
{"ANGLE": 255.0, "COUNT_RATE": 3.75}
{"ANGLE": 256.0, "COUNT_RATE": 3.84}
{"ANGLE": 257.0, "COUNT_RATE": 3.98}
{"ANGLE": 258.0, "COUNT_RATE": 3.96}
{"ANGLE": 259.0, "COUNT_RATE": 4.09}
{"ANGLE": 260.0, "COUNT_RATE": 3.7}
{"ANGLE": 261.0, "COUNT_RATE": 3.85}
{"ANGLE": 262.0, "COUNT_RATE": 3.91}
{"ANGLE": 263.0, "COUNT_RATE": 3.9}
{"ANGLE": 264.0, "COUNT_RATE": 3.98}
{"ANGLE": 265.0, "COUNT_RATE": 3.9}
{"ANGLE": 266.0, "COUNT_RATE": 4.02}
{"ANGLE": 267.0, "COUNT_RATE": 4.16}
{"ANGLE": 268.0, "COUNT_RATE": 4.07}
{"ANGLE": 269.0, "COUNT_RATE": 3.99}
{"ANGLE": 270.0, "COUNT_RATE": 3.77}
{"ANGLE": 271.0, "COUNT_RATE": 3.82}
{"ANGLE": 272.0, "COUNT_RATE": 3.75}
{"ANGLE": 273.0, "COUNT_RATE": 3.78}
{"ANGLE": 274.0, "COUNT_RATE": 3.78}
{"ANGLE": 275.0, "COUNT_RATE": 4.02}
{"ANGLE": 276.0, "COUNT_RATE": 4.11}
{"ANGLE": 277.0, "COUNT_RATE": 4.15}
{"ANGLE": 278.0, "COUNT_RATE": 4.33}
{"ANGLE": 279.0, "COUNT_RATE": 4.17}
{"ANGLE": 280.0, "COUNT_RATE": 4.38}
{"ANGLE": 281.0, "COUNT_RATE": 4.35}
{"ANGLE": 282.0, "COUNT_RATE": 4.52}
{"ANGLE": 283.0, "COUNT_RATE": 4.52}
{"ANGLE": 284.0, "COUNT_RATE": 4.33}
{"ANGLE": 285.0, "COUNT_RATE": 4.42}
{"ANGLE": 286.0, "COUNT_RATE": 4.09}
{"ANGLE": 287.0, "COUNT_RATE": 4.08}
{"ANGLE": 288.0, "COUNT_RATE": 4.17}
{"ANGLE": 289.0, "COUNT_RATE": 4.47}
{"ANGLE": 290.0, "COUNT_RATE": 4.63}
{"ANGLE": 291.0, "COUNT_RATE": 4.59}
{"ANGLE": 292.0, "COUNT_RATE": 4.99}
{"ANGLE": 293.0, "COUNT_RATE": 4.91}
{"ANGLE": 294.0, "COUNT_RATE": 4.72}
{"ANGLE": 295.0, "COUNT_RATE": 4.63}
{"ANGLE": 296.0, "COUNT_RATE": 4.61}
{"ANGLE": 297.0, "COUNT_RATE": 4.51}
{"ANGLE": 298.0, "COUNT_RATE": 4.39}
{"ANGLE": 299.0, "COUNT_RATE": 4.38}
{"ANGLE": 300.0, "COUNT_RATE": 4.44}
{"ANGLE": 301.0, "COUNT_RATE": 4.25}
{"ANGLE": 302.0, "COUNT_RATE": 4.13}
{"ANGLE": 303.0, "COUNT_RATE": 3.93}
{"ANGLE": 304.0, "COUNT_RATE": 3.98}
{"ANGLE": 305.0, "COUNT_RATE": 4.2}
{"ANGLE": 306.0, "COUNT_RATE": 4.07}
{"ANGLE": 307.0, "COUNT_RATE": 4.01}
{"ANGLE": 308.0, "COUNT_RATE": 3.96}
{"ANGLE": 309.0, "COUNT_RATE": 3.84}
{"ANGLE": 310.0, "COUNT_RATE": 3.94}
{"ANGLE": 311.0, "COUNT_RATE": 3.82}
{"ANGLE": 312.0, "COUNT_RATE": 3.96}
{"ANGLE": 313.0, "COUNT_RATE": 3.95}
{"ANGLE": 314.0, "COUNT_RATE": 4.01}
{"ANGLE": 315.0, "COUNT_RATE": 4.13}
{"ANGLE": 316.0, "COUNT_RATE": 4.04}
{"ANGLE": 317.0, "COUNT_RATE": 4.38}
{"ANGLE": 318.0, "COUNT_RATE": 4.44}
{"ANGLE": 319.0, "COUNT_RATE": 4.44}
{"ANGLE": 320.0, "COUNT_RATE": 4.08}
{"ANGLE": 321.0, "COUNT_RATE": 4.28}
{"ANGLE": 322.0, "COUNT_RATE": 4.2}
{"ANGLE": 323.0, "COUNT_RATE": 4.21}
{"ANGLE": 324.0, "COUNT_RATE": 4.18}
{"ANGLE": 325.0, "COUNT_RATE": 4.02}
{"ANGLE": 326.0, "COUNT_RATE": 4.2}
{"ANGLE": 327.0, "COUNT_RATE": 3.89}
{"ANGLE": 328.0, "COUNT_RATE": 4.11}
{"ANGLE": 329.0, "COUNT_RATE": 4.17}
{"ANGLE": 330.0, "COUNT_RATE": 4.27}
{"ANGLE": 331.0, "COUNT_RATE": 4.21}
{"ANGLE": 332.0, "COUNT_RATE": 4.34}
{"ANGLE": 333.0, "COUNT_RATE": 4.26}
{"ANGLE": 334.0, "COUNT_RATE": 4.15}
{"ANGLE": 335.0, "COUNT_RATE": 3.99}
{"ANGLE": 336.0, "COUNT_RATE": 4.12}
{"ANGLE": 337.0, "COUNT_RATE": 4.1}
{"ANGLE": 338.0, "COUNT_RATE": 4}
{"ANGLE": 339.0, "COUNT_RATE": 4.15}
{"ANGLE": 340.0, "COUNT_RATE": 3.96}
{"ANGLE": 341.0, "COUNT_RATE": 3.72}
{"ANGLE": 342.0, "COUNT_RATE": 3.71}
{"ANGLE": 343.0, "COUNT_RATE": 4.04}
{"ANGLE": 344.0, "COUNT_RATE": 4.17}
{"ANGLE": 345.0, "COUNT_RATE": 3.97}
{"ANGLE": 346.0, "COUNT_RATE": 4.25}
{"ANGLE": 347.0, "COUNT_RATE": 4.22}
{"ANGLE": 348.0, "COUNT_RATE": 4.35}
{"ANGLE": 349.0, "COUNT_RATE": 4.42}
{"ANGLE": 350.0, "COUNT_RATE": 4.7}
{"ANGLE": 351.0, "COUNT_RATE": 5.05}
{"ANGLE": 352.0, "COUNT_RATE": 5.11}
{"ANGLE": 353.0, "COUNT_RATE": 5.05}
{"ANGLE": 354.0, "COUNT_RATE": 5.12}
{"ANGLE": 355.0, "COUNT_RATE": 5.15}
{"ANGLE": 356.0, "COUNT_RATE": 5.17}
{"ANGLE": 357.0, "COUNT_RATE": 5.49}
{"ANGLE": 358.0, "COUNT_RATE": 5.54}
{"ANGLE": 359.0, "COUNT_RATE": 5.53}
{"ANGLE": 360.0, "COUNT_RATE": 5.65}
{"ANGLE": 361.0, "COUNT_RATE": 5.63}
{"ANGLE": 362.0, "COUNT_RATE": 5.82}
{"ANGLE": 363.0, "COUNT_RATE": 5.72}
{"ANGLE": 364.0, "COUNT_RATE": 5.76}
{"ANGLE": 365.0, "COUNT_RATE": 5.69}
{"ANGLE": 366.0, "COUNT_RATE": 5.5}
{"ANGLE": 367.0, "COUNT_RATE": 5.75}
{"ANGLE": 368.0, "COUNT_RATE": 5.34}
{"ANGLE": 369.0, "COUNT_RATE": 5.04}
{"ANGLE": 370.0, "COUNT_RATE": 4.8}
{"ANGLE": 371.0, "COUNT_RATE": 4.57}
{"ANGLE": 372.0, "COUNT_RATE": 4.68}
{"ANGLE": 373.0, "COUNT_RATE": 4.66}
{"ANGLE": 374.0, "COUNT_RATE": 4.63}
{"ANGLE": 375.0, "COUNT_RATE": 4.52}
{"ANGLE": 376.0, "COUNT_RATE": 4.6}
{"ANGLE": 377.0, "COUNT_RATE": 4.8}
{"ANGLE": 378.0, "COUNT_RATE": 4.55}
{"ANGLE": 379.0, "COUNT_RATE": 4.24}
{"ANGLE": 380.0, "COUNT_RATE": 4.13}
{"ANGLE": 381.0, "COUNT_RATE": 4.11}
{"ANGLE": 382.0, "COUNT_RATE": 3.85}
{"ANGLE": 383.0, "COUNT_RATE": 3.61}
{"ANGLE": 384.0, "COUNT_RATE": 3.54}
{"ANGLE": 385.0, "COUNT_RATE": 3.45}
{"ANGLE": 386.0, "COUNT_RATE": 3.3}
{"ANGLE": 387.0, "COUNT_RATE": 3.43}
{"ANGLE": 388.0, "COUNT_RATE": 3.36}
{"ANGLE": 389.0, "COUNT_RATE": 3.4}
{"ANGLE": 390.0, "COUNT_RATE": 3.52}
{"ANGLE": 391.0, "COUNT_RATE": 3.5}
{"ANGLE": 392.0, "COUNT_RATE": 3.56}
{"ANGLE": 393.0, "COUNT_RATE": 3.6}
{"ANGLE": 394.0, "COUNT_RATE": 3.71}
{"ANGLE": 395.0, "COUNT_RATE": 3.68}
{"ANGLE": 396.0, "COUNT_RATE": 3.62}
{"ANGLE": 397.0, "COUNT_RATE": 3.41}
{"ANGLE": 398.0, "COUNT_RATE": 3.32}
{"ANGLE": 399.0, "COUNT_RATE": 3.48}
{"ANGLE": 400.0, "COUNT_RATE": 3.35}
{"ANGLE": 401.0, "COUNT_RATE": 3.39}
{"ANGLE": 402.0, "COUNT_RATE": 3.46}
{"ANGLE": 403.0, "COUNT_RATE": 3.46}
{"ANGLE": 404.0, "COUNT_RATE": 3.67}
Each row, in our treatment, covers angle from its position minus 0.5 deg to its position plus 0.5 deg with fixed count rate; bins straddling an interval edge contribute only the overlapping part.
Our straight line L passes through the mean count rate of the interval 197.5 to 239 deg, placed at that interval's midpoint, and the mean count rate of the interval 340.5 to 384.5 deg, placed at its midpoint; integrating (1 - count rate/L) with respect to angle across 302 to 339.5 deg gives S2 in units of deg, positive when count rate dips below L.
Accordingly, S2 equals 5.73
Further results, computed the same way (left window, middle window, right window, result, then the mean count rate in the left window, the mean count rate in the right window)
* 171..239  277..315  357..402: 0.4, 4.31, 4.35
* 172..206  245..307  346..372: 3.2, 3.53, 5.18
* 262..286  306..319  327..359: 0.7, 4.09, 4.43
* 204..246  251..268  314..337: 3.0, 5.01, 4.18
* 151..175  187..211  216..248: 2.4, 4.6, 4.96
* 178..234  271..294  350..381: 2.2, 4.43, 5.09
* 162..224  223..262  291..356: -3.1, 4.1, 4.27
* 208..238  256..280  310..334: 3.8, 5.19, 4.15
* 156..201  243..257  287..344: 0.0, 3.77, 4.2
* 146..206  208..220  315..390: -2.8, 4.18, 4.47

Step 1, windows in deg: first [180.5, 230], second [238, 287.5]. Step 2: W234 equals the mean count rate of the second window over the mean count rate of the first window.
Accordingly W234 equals 0.92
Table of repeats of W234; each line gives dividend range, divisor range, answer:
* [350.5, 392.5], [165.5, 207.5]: 1.29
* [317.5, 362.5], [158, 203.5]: 1.20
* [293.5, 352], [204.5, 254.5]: 0.87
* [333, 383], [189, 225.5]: 0.98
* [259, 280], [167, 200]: 1.19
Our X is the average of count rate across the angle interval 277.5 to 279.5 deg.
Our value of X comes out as 4.25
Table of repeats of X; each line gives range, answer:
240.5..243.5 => 4.53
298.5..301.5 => 4.36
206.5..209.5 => 4.75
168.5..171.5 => 3.5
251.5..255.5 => 3.71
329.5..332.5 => 4.27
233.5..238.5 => 4.92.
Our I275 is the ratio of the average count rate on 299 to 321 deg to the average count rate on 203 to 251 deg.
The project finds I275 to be 0.84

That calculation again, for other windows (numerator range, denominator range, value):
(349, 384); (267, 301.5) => 1.15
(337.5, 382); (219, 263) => 1.05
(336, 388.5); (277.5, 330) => 1.08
